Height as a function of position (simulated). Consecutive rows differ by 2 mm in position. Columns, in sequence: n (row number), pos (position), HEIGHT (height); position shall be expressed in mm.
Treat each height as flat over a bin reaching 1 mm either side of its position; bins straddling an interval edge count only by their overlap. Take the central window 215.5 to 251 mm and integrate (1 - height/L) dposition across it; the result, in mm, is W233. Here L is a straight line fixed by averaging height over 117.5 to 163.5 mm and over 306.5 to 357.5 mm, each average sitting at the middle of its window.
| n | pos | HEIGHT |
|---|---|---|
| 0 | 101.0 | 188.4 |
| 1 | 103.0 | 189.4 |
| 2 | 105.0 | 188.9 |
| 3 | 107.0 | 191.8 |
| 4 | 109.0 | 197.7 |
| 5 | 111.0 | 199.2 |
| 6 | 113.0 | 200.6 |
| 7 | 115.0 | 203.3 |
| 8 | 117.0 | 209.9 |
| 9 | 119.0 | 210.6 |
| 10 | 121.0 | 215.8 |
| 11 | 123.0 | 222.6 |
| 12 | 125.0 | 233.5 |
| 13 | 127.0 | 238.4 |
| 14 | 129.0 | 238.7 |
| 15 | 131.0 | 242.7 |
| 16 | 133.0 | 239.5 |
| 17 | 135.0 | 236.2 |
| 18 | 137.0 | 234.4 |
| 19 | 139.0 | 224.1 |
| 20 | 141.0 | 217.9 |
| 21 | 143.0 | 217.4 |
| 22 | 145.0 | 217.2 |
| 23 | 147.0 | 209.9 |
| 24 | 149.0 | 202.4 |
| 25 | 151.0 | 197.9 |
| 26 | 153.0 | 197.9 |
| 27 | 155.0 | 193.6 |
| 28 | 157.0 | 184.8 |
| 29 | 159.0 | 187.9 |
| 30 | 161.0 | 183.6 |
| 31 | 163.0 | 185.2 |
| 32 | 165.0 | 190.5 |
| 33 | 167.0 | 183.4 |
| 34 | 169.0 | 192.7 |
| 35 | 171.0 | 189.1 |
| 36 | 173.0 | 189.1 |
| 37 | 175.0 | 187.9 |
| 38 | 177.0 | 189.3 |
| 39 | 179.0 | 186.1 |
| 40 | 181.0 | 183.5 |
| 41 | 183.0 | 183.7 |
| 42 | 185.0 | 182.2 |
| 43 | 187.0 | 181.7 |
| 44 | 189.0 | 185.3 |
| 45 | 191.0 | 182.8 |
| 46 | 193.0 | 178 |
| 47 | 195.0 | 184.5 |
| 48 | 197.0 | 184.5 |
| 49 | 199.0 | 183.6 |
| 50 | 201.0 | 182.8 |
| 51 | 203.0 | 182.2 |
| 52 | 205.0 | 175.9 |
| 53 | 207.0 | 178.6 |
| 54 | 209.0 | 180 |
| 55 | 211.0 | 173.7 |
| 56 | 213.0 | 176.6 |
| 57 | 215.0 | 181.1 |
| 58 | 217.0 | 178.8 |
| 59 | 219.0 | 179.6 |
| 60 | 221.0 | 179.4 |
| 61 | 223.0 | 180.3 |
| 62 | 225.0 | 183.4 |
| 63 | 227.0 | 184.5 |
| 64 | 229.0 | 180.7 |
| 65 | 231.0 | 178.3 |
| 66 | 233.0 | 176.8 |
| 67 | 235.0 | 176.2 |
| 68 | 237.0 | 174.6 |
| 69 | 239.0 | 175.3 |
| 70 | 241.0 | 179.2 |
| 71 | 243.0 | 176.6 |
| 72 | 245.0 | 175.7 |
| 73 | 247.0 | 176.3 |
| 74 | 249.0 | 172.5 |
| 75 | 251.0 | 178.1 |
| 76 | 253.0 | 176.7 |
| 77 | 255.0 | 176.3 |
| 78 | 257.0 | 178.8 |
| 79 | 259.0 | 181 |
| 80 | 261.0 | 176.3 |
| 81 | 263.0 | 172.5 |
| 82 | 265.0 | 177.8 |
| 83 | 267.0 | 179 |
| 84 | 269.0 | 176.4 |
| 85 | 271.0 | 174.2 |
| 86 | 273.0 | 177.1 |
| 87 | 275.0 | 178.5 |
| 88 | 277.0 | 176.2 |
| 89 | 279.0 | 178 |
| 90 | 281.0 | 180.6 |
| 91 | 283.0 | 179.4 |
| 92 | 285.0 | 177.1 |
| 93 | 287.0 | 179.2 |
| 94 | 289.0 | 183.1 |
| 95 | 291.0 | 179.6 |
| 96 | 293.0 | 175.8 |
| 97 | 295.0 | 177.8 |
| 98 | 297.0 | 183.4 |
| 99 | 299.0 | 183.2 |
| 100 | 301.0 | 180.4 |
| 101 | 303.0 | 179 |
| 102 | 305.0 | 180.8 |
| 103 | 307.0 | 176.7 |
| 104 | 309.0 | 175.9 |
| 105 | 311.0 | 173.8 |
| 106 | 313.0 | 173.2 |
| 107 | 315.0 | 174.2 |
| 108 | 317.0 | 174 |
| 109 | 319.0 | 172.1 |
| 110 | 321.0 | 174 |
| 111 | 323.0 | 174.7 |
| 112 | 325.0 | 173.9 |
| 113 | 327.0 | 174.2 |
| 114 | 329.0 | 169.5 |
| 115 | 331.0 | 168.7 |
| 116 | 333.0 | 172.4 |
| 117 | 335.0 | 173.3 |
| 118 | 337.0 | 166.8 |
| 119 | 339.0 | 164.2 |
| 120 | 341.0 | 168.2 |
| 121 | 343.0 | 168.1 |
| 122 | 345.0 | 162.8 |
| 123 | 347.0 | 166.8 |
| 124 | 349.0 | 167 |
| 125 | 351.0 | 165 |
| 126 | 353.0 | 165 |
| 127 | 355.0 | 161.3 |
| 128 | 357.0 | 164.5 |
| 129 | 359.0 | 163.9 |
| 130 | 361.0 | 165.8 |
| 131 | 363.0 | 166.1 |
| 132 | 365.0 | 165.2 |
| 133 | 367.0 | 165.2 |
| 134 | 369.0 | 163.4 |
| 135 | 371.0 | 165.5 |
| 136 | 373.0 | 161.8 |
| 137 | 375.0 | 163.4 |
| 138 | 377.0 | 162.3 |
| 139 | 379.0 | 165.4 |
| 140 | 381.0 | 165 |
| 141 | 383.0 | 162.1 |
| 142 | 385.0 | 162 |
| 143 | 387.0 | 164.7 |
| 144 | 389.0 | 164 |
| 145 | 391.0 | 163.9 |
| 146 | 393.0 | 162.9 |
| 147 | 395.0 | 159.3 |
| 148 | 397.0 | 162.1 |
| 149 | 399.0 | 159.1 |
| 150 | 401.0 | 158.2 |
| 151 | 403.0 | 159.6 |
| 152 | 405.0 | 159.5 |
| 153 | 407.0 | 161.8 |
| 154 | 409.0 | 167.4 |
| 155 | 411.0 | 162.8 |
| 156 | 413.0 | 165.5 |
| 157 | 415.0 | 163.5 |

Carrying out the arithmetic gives 2.7 mm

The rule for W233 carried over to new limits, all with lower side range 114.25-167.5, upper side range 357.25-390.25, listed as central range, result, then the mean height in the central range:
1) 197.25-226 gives 2.58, 180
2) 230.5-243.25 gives 1.04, 177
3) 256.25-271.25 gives 0.78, 177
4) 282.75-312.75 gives 0.15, 179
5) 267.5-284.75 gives 0.62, 178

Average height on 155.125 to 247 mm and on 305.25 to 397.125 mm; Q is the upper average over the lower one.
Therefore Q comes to 0.9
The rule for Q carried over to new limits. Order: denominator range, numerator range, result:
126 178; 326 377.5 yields 0.80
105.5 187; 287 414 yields 0.82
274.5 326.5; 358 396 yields 0.92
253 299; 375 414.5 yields 0.91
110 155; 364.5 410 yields 0.75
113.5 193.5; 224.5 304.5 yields 0.88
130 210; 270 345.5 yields 0.90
